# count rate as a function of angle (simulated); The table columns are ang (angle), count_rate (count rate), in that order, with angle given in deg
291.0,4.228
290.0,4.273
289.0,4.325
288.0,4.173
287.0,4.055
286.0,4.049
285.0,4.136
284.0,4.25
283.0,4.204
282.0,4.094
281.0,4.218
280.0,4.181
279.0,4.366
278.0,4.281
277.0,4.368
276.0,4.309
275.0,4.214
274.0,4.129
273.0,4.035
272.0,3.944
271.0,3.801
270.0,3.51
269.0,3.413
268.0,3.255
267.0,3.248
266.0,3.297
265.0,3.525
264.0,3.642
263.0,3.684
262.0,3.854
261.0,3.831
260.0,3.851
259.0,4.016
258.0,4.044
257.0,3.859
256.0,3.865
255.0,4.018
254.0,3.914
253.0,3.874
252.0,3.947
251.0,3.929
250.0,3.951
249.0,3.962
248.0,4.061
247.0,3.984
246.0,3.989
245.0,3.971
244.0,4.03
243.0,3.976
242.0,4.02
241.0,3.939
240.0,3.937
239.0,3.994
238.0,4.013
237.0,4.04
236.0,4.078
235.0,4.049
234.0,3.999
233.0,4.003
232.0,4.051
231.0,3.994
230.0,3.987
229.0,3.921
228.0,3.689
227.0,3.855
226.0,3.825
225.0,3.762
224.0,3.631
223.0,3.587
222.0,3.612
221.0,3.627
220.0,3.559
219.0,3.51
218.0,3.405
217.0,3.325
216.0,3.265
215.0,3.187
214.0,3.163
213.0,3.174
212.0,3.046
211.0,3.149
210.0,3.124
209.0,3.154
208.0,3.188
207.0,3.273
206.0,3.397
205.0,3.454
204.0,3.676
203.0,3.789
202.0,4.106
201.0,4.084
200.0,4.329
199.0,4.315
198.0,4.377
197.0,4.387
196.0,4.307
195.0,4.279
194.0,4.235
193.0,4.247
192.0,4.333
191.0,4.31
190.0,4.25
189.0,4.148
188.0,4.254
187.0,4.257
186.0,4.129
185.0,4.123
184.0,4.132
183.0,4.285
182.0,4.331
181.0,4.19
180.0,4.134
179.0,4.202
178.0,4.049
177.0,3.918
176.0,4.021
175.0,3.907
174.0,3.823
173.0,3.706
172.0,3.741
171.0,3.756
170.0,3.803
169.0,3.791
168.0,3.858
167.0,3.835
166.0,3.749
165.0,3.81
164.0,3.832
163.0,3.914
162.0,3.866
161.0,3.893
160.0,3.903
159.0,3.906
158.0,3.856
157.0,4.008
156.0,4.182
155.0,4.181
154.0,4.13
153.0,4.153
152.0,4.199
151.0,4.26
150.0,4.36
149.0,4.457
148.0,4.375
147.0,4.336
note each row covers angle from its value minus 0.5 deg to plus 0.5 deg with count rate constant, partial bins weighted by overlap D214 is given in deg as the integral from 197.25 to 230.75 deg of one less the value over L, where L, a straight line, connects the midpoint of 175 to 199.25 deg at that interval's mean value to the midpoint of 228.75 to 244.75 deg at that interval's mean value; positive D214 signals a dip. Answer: 4.1 deg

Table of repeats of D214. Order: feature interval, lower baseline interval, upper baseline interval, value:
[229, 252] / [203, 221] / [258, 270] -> -3.39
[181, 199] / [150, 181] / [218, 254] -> -1.48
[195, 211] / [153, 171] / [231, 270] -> 0.42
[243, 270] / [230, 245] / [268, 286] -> 1.52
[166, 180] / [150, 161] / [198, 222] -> 0.06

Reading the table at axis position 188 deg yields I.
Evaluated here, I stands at 4.254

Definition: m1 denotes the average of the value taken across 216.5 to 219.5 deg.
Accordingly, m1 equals 3.41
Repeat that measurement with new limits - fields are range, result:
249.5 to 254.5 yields 3.92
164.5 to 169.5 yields 3.81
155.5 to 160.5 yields 3.97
